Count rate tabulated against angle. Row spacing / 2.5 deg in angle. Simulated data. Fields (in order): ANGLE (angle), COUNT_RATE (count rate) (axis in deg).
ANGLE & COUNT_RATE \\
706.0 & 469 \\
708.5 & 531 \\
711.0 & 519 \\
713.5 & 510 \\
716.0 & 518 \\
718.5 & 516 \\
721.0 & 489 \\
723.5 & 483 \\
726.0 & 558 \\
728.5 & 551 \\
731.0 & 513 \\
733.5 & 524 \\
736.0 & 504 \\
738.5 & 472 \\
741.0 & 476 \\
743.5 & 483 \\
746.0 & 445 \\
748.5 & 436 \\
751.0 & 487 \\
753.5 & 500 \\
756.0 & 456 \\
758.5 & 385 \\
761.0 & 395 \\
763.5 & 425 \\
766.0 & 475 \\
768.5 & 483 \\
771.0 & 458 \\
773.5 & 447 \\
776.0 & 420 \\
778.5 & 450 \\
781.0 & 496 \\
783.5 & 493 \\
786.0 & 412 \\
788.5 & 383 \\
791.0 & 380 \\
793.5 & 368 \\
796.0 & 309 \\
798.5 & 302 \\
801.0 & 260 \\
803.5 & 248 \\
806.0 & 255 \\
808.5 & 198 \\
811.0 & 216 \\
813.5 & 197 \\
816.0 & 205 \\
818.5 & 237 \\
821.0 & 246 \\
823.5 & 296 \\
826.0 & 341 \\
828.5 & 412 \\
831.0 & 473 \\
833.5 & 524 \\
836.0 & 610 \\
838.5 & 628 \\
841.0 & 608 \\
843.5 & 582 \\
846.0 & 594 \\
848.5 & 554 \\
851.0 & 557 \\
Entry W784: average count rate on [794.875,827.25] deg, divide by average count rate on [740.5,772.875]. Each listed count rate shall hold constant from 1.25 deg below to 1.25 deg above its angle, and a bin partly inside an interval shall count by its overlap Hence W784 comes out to 0.56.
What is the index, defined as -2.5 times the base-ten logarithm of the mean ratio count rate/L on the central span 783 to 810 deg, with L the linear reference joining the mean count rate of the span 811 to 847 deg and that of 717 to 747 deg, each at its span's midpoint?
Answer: 0.35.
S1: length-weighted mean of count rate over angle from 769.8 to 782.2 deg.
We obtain 454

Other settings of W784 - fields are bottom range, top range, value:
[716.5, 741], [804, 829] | 0.50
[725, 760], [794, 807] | 0.58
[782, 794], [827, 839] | 1.26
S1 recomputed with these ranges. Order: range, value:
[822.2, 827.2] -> 318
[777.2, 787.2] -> 463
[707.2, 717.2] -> 519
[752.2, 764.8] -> 433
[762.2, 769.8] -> 461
